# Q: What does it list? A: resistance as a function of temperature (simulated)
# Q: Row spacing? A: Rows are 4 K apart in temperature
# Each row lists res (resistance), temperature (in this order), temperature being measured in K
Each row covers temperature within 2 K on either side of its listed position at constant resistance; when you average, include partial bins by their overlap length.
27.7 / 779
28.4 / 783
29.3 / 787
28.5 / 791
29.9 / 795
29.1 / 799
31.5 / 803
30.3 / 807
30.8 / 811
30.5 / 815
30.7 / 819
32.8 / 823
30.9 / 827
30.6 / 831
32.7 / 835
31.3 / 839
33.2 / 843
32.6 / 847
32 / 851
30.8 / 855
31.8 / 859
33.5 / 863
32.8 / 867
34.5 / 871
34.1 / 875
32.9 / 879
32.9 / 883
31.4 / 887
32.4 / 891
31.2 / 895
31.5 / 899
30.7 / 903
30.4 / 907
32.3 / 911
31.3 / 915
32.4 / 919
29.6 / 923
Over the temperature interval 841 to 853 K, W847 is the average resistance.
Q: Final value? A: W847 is 32.6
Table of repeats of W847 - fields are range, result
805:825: 31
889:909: 31.2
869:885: 33.6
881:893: 32.2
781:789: 28.9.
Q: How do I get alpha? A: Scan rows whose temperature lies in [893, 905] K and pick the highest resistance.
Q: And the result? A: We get 31.5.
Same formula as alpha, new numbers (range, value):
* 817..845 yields 33.2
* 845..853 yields 32.6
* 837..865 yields 33.5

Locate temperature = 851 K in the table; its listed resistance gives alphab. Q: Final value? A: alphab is 32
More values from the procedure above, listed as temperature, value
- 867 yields 32.8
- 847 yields 32.6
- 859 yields 31.8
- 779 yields 27.7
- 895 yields 31.2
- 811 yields 30.8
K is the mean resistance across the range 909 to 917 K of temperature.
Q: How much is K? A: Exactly 31.8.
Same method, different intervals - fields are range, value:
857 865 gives 32.6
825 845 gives 31.7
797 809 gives 30.3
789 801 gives 29.2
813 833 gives 31.1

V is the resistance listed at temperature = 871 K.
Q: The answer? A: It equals 34.5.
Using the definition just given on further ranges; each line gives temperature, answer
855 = 30.8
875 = 34.1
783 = 28.4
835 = 32.7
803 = 31.5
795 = 29.9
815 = 30.5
